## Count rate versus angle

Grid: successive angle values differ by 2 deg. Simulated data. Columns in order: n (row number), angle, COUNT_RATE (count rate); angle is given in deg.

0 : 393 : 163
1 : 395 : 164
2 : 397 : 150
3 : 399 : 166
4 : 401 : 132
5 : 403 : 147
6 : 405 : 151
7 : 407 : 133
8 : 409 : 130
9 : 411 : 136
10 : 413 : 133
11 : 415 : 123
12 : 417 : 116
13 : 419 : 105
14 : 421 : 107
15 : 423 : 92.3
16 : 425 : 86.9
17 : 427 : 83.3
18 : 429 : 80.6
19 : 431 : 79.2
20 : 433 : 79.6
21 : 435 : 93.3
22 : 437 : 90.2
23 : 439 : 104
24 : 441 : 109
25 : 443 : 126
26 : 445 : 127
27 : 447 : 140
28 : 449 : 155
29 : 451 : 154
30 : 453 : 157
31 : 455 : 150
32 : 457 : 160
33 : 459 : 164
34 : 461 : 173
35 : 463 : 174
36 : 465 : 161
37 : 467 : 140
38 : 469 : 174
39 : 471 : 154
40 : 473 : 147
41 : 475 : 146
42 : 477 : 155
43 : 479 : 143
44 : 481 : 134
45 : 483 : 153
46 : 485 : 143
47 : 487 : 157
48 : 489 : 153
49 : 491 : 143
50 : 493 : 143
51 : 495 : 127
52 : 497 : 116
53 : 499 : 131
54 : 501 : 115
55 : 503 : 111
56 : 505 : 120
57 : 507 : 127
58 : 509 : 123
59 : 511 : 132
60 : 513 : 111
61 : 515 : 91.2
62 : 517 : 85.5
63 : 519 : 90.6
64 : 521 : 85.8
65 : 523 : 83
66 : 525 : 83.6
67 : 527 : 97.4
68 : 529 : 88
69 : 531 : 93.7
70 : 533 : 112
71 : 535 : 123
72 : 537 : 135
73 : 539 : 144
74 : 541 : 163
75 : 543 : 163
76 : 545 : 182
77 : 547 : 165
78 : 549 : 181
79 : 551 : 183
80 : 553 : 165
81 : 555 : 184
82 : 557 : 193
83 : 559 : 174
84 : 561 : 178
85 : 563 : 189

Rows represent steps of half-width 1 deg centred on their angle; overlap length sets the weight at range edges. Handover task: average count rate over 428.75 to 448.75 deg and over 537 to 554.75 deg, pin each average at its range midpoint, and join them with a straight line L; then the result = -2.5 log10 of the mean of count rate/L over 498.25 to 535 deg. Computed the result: 0.385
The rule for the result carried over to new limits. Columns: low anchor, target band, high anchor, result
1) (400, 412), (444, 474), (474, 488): -0.077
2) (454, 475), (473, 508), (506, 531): -0.050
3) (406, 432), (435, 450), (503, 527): -0.124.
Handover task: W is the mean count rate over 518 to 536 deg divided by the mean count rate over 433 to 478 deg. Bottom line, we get 0.67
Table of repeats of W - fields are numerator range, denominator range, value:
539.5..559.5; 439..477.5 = 1.17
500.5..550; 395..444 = 1.04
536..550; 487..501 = 1.19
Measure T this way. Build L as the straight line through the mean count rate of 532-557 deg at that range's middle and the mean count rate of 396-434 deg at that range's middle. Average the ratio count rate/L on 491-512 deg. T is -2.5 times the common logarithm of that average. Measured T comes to 0.16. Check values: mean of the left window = 117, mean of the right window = 160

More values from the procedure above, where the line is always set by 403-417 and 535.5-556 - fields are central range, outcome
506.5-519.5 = 0.41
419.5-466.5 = 0.15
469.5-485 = 0.01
